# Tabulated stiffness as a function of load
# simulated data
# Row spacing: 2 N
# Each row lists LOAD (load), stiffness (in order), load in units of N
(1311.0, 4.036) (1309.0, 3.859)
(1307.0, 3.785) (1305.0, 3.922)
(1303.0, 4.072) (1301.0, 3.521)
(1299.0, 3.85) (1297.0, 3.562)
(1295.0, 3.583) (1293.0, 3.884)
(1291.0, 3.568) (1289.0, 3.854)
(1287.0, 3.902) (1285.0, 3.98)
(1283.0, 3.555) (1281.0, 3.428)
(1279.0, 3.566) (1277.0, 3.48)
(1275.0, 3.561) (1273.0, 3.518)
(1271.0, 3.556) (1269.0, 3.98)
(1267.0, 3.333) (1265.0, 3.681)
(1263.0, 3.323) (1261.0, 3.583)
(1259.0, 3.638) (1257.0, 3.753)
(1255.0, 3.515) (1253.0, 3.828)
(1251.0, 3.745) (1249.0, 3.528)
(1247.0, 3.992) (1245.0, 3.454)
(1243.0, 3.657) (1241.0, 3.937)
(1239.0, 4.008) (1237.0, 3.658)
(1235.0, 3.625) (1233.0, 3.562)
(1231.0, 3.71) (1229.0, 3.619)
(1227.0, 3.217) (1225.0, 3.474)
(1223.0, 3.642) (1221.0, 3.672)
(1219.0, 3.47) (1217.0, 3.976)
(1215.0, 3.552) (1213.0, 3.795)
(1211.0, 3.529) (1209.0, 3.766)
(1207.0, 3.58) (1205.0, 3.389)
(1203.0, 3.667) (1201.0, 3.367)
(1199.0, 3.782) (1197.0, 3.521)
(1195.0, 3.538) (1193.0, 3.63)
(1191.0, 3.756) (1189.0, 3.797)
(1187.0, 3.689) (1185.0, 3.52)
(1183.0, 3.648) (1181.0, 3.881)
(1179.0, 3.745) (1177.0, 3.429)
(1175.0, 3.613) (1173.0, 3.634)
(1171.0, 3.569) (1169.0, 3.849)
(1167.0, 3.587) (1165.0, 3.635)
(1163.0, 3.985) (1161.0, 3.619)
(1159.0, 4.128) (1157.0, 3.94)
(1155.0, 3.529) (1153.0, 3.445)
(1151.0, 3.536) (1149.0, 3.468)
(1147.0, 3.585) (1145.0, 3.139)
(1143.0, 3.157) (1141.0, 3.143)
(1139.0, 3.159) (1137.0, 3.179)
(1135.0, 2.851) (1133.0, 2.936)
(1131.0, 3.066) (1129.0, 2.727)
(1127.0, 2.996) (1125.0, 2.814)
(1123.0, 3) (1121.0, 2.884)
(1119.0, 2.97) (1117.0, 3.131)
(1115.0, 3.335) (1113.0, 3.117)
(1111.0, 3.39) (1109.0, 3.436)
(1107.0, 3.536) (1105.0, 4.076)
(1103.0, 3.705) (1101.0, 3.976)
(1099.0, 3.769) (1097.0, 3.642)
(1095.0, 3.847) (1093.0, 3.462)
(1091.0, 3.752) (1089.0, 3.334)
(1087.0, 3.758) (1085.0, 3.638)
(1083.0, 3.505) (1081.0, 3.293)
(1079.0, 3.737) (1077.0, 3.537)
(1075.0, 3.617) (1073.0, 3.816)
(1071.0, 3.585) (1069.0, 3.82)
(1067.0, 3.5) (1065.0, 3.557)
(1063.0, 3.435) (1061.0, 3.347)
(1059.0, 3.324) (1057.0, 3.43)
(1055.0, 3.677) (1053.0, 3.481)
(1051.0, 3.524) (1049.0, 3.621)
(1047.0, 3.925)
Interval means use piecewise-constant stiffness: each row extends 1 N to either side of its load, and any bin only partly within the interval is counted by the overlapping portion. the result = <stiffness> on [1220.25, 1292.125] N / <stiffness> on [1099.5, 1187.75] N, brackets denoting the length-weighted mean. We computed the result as 1.06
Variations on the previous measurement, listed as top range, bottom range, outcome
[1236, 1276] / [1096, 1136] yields 1.12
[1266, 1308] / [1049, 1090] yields 1.04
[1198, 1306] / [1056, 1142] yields 1.08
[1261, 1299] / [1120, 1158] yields 1.14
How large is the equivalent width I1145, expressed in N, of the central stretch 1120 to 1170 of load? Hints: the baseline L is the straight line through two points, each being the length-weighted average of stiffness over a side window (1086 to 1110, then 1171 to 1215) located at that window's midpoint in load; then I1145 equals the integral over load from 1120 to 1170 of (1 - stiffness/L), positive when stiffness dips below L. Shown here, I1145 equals 4.4 N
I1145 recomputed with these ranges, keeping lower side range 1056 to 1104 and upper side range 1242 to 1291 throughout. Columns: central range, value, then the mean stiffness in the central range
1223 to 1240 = 0.1 N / 3.61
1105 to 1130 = 3.2 N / 3.15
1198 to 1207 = 0.2 N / 3.55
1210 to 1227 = 0.1 N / 3.61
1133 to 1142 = 1.4 N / 3.07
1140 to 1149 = 0.8 N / 3.28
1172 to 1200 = -0.3 N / 3.66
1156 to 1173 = -0.8 N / 3.78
